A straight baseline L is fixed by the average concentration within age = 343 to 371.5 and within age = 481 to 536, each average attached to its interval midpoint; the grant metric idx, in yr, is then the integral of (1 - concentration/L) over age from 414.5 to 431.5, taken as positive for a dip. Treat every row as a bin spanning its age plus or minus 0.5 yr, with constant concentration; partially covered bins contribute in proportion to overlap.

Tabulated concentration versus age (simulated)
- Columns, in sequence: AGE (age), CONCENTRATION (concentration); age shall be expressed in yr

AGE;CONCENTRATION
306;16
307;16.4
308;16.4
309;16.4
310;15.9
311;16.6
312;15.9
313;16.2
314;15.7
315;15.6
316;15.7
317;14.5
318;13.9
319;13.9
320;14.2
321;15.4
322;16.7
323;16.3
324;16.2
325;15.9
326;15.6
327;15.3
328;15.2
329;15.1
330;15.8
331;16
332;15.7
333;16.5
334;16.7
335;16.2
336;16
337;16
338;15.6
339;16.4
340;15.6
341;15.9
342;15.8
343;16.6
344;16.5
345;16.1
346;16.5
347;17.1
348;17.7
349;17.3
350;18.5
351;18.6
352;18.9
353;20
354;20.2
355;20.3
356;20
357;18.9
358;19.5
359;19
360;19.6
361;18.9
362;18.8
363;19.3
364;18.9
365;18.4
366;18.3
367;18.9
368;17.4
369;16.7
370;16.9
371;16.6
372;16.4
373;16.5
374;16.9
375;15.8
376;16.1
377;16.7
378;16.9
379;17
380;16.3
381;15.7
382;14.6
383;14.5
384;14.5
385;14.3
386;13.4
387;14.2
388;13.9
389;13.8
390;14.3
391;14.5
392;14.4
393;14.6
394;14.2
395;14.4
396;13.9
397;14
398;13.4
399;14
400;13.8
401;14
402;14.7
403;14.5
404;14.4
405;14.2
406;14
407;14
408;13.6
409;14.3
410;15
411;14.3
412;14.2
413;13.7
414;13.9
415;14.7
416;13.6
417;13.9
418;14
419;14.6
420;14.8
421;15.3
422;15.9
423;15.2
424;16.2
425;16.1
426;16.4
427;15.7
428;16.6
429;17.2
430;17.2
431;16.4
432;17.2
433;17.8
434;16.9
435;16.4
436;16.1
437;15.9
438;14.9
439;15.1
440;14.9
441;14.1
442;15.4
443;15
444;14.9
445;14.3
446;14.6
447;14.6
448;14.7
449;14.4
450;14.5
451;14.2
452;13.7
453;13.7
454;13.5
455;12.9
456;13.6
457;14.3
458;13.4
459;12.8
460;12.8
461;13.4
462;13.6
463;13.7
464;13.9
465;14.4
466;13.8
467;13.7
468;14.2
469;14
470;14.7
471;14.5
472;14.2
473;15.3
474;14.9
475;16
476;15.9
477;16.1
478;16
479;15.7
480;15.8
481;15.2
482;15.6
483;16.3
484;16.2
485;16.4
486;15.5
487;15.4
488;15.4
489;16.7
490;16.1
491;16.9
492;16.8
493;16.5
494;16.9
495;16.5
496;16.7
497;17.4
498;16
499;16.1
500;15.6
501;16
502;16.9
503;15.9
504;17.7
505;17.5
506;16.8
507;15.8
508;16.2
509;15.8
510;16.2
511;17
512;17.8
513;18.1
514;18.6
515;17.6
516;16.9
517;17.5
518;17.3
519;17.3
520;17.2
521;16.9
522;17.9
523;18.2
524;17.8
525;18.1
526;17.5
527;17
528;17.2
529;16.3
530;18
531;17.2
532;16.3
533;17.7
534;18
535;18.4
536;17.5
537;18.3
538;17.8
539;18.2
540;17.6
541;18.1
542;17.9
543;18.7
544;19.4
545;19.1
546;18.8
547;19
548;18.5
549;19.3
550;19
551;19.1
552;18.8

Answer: 2.1 yr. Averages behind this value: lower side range 18.3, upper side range 16.9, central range 15.5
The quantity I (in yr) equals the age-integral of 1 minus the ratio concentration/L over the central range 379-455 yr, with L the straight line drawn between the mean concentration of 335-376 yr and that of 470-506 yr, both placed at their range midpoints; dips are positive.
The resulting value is 9.44 yr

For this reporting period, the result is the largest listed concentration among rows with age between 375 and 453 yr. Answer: 17.8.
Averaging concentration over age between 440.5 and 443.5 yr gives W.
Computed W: 14.8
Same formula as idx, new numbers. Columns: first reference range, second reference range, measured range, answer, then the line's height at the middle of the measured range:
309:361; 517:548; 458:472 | 2.9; 17.4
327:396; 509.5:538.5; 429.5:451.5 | 2.1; 17.1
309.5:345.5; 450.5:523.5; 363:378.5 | -1.5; 15.7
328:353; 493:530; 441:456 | 2.3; 16.9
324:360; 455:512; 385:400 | 2.2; 16.5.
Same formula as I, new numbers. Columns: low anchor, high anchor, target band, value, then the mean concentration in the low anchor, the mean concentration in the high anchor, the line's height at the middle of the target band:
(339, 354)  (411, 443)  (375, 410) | 3.6 yr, 17.3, 15.5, 16.2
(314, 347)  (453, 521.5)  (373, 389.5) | 0.4 yr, 15.8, 15.7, 15.7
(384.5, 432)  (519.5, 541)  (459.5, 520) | 2.7 yr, 14.7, 17.6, 16.6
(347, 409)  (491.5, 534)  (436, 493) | 6.6 yr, 16.3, 17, 16.8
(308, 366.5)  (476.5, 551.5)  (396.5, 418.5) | 3.7 yr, 16.9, 17.2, 17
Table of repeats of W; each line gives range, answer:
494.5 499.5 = 16.5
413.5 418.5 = 14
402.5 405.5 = 14.4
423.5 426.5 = 16.2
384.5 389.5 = 13.9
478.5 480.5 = 15.8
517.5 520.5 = 17.3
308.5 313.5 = 16.2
